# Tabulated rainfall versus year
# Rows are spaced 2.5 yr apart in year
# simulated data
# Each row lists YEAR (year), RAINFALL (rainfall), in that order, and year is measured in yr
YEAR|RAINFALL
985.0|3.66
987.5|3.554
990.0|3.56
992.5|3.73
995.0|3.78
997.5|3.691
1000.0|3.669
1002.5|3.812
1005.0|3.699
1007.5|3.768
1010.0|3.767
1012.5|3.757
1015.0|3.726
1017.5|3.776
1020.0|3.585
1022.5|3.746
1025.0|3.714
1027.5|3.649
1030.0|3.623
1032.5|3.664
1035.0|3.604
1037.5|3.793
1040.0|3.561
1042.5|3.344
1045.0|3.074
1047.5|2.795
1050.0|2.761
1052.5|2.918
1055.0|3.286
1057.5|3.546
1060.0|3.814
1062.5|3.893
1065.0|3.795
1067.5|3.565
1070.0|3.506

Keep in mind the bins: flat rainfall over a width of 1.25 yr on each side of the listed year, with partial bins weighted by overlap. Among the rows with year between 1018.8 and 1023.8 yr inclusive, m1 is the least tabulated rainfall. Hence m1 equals 3.585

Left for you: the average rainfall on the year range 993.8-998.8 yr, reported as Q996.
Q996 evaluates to 3.73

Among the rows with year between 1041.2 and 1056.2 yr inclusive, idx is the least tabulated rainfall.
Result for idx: 2.761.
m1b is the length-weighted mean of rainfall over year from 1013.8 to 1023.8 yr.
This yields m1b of 3.71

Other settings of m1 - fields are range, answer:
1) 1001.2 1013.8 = 3.699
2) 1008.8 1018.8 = 3.726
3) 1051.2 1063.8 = 2.918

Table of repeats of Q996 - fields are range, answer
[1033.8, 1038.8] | 3.7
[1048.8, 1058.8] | 3.13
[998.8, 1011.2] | 3.74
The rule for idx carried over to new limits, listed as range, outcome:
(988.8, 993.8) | 3.56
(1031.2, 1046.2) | 3.074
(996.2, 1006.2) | 3.669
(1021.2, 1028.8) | 3.649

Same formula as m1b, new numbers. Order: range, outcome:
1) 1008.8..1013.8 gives 3.76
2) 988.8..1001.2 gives 3.69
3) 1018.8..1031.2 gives 3.66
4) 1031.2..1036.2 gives 3.63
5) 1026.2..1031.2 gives 3.64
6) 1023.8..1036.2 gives 3.65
